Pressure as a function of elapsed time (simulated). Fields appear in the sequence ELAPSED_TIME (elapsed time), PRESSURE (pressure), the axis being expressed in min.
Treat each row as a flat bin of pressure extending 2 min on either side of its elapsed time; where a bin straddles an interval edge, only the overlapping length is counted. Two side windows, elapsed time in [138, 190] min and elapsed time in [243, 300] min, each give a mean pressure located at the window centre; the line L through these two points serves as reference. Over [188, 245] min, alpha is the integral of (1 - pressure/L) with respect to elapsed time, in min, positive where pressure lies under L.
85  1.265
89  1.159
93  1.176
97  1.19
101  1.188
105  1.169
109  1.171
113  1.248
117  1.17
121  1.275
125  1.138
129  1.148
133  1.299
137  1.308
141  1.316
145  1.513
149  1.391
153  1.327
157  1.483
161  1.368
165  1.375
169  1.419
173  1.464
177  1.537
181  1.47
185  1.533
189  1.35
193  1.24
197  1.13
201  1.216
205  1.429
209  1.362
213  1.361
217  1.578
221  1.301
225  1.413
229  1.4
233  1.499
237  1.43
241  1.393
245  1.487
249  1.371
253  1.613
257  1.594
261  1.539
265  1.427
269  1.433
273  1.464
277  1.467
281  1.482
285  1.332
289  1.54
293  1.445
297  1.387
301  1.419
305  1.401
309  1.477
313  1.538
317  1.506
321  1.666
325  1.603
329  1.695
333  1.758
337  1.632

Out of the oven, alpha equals 3.08 min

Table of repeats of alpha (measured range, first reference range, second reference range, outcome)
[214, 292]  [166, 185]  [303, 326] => 2.3 min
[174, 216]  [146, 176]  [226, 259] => 1.9 min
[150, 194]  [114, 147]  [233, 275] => -2.6 min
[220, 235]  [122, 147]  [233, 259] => 0.4 min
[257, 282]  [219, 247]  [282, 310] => -0.9 min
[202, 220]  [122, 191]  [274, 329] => 0.1 min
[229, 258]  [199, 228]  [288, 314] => -1.4 min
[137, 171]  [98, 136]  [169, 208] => -2.7 min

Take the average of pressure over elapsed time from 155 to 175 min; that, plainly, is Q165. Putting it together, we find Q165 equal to 1.42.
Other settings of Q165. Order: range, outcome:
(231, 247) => 1.45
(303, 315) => 1.47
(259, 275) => 1.47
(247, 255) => 1.49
